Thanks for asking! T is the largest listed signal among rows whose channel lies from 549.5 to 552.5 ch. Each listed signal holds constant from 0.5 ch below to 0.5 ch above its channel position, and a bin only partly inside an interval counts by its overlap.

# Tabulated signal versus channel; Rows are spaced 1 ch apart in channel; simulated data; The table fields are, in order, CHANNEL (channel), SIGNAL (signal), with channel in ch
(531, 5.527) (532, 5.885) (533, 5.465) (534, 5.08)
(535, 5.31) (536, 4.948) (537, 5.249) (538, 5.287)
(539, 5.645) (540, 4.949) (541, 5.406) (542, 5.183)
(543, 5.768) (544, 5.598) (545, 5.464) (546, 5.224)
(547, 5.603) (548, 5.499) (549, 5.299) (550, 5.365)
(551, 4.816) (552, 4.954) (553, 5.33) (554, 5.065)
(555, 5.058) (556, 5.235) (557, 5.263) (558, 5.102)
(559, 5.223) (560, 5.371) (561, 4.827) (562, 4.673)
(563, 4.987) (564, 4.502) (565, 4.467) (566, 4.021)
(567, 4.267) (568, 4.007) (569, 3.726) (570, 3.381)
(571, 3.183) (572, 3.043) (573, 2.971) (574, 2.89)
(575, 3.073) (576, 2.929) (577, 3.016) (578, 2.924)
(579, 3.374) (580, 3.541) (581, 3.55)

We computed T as 5.365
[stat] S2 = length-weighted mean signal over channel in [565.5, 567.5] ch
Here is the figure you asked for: 4.14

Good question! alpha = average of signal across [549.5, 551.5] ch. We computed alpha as 5.09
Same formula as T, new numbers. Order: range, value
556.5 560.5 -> 5.371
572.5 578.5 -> 3.073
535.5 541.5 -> 5.645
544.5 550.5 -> 5.603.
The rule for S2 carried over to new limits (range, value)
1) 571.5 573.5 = 3.01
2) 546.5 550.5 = 5.44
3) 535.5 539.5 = 5.28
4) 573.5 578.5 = 2.97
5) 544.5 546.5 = 5.34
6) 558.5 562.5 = 5.02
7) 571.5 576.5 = 2.98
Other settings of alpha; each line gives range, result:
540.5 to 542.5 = 5.29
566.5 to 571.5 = 3.71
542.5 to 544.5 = 5.68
